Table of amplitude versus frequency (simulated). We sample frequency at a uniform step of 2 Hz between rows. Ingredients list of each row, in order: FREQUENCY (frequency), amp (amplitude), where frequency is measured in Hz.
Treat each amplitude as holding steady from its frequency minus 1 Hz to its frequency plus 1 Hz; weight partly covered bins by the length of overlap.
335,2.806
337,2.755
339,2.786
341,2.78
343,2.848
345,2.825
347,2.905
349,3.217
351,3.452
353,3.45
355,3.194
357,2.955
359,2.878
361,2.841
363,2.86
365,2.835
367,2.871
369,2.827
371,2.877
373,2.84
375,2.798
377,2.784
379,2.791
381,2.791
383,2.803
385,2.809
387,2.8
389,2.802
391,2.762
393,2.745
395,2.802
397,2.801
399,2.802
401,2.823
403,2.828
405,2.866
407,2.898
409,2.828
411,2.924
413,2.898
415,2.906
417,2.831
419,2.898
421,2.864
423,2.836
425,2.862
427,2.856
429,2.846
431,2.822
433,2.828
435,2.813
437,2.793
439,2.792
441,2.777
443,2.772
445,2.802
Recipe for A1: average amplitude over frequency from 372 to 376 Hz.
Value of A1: 2.82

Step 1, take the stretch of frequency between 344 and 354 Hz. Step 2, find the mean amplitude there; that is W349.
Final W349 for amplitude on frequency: 3.17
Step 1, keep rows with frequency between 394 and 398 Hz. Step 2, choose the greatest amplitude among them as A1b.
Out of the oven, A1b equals 2.802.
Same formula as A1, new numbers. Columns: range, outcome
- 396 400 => 2.8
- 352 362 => 3.06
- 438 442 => 2.78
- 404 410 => 2.86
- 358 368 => 2.86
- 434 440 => 2.8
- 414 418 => 2.87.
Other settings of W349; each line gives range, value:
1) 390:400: 2.78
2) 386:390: 2.8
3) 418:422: 2.88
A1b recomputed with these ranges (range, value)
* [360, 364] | 2.86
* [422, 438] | 2.862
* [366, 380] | 2.877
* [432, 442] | 2.828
